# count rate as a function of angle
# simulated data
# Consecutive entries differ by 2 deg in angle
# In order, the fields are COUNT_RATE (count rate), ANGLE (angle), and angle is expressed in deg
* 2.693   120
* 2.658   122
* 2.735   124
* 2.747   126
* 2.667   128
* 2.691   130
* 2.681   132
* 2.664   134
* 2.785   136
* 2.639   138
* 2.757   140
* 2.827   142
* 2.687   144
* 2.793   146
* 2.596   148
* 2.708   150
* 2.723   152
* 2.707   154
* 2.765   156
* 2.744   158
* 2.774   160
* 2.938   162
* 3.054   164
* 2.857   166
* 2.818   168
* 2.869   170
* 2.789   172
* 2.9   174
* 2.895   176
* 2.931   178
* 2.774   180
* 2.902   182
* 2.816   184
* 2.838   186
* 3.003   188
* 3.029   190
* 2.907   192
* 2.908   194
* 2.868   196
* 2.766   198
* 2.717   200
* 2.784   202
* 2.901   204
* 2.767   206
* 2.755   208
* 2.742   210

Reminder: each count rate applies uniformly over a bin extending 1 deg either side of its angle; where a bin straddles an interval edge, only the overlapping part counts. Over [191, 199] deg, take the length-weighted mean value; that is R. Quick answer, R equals 2.86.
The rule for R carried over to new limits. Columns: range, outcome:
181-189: 2.89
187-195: 2.96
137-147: 2.74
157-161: 2.76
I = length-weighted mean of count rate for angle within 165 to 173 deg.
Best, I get 2.83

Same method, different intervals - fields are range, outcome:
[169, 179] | 2.88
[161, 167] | 2.95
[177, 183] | 2.87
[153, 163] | 2.79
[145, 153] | 2.71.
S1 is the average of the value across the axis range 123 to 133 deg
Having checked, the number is 2.7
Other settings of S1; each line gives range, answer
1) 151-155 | 2.71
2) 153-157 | 2.74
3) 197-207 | 2.79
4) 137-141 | 2.7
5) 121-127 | 2.71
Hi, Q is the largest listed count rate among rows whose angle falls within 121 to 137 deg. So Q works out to 2.785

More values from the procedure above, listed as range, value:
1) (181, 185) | 2.902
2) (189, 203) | 3.029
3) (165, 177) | 2.9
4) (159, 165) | 3.054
